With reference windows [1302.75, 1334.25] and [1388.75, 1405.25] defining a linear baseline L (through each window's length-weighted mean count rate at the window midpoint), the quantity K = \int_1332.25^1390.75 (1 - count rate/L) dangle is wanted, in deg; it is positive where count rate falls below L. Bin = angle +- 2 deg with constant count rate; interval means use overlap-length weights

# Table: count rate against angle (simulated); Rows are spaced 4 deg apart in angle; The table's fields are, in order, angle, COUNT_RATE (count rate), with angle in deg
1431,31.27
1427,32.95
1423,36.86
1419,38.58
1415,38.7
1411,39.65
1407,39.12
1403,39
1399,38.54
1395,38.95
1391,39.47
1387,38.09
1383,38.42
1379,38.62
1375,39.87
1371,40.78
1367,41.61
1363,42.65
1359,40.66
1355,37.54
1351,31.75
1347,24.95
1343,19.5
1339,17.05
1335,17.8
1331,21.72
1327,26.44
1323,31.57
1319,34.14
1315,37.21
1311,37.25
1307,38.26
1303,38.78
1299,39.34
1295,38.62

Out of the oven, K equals 4.3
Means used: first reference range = 32.2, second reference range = 39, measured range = 33.5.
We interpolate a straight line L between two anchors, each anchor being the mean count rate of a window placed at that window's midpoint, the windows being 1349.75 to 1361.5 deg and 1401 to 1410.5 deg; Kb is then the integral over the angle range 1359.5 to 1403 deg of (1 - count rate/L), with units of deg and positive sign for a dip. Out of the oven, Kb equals -1.72 deg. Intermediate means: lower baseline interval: 37.2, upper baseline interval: 39.2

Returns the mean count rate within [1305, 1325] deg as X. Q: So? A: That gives 35.7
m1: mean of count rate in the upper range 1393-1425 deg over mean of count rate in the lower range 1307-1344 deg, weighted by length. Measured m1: 1.4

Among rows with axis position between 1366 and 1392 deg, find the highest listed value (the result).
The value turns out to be 41.61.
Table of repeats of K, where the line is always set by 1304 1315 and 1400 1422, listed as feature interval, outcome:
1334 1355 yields 7.9 deg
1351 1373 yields -0.9 deg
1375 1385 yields -0.1 deg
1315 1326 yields 1.4 deg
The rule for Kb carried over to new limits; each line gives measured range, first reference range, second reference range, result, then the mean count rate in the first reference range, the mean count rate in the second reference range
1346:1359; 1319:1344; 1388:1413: -2.31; 23.4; 39.1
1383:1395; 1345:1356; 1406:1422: -1.02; 30.9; 38.9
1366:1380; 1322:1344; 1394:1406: -3.59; 22.1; 38.8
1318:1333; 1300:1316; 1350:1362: 3.87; 38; 37.6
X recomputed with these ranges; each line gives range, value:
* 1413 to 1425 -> 38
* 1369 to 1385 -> 39.4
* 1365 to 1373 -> 41.2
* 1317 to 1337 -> 26.3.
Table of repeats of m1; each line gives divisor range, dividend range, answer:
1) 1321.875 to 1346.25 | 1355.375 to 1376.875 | 1.84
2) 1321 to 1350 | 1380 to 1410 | 1.69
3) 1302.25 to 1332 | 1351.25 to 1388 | 1.18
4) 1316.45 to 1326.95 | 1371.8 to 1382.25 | 1.23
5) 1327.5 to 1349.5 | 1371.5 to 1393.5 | 1.87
